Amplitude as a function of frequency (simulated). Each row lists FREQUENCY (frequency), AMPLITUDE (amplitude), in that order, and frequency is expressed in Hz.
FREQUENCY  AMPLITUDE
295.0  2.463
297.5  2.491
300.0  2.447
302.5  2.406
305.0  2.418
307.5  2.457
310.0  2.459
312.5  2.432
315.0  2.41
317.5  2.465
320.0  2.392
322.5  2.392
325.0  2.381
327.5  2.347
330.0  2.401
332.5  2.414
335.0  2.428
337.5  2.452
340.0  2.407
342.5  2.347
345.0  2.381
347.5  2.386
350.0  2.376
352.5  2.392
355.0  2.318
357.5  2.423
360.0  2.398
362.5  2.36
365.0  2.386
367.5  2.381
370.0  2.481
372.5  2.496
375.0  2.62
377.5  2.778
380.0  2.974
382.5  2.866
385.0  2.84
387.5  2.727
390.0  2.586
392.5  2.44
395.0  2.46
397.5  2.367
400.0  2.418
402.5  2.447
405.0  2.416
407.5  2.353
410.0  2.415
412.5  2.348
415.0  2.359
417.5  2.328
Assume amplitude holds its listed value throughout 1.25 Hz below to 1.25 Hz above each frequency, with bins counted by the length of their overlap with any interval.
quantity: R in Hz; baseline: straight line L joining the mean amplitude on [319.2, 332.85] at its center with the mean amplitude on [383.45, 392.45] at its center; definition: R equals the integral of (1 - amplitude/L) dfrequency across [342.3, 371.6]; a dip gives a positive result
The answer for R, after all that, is 1.7 Hz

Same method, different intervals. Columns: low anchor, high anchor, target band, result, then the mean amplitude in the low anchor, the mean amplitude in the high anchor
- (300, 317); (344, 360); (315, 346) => 0.1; 2.43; 2.38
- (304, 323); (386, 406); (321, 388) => -0.7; 2.43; 2.49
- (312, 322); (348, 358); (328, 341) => -0.1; 2.42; 2.37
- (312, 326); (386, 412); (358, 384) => -1.3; 2.41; 2.46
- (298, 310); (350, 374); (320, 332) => 0.2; 2.44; 2.4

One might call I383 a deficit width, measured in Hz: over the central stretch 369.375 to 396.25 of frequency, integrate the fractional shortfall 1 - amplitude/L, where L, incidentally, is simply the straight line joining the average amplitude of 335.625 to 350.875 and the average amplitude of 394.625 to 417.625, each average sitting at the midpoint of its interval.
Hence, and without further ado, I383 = -3.1 Hz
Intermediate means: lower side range 2.39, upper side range 2.39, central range 2.66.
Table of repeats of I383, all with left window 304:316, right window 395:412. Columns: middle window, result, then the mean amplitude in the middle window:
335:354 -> 0.2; 2.39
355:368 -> 0.2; 2.38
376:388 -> -2.1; 2.84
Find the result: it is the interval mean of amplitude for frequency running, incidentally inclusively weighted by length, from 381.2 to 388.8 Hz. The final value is 2.81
